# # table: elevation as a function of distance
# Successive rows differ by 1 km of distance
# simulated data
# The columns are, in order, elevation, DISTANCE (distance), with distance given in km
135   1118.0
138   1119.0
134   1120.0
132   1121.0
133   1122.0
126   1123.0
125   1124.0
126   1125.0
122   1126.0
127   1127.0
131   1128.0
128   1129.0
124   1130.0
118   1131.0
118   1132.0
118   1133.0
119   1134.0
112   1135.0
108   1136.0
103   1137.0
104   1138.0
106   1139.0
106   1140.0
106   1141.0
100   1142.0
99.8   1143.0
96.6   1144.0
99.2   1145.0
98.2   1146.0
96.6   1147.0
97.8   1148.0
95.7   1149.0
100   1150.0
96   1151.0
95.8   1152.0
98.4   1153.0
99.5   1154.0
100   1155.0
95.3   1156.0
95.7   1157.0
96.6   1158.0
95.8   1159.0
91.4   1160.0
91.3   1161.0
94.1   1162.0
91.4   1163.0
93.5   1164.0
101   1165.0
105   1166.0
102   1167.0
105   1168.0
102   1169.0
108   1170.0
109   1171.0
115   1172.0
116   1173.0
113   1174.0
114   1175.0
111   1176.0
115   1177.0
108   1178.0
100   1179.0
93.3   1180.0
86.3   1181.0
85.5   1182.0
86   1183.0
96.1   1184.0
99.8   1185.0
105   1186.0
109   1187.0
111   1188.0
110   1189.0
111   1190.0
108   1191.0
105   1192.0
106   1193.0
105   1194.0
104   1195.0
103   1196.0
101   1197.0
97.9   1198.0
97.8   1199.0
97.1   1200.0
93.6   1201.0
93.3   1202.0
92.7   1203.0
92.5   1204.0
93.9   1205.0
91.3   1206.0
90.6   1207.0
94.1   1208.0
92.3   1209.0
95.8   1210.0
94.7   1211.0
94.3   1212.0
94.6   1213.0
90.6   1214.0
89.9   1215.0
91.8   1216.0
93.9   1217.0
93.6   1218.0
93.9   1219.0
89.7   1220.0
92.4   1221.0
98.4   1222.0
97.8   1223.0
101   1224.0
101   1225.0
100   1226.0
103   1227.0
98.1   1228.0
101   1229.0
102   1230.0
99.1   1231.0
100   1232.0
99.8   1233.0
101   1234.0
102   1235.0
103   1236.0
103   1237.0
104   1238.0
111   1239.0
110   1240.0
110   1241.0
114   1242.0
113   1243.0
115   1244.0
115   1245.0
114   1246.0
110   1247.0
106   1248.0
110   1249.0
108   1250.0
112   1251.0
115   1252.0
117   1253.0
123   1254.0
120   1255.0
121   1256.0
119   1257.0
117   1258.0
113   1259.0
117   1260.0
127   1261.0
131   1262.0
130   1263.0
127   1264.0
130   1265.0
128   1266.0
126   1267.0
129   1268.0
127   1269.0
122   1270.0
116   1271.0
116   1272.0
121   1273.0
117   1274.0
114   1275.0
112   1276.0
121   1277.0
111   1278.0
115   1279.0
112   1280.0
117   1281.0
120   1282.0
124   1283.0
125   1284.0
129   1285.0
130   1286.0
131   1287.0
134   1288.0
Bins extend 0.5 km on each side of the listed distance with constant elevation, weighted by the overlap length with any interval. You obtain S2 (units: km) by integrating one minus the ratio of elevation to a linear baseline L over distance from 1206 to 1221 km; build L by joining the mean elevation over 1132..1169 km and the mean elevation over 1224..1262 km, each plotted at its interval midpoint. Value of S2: 2.0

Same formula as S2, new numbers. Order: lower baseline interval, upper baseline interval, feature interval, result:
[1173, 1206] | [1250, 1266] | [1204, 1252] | 5.0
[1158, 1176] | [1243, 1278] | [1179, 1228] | 5.3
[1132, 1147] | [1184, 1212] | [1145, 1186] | 1.2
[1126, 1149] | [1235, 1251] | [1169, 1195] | 1.1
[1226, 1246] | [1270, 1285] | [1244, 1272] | -1.9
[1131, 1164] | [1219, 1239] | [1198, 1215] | 1.1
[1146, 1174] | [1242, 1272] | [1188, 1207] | 1.2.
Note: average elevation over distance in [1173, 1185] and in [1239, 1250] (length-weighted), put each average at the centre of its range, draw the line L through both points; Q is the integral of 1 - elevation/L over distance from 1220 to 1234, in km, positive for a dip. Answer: 1.23 km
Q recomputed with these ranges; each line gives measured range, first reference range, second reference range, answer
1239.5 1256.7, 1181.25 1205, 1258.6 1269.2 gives 0.93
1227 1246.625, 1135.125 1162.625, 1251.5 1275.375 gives 1.78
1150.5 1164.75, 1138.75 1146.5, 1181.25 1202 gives 0.82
